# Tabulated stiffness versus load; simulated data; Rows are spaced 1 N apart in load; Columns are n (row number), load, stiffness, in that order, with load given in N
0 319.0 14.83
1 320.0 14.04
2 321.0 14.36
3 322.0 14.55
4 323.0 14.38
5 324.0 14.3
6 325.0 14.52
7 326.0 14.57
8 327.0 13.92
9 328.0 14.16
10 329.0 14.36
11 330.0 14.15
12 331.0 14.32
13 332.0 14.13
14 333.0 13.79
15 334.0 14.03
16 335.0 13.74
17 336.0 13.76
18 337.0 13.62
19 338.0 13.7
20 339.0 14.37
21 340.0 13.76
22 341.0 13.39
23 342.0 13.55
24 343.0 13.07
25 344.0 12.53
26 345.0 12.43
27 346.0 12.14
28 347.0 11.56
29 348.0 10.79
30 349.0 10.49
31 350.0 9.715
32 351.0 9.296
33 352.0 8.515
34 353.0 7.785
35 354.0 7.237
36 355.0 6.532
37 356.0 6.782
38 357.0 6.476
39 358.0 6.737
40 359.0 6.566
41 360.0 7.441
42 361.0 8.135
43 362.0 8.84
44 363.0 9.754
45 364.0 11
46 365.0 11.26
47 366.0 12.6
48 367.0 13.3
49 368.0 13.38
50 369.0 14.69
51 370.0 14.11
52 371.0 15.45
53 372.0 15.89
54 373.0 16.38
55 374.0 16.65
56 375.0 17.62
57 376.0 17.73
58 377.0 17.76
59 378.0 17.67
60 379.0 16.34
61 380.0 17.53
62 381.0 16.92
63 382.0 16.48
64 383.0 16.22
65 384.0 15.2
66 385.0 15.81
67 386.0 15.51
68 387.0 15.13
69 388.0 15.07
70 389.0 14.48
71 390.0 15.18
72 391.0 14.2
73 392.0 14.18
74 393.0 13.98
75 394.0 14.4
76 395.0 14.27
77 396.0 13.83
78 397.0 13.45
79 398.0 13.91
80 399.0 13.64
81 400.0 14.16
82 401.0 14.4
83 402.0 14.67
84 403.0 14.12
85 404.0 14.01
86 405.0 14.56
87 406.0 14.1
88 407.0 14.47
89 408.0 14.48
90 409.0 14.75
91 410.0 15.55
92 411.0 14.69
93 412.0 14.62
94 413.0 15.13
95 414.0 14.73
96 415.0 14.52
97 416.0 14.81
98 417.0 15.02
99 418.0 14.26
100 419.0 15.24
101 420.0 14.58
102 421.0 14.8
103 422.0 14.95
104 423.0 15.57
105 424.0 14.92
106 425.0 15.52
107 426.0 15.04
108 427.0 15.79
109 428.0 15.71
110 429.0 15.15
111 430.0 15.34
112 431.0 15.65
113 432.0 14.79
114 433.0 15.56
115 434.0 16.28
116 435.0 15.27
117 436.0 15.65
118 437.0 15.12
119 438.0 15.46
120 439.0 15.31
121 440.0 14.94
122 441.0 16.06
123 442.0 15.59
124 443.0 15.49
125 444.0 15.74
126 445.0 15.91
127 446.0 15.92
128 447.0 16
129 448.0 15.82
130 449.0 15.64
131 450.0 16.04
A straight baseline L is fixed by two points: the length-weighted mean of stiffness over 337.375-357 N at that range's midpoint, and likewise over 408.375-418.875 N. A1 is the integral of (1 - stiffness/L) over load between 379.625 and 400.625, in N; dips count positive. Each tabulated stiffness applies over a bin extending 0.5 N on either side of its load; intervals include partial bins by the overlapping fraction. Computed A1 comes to -2.4 N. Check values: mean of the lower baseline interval 10.8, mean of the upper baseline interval 14.8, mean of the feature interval 14.9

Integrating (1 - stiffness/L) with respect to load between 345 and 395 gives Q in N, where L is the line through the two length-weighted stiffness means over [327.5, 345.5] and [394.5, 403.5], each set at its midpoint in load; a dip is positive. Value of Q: 3.97 N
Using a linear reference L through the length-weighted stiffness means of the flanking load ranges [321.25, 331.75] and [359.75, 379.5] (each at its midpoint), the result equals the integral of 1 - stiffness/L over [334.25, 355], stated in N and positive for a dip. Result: 3.63 N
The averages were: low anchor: 14.3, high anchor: 13.9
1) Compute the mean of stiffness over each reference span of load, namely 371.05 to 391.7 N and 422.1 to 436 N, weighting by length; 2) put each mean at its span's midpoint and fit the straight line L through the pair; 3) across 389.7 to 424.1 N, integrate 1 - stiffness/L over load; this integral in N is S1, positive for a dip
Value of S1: 2.7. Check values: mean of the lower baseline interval 16.2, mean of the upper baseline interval 15.4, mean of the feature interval 14.5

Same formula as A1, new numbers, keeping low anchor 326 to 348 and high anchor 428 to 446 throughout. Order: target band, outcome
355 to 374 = 4.07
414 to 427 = 0.19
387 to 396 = 0.08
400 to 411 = 0.28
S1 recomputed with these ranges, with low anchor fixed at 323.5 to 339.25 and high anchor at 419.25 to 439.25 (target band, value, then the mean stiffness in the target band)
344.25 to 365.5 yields 7.9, 9.06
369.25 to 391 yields -2.1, 16.1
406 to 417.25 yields 0.3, 14.8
